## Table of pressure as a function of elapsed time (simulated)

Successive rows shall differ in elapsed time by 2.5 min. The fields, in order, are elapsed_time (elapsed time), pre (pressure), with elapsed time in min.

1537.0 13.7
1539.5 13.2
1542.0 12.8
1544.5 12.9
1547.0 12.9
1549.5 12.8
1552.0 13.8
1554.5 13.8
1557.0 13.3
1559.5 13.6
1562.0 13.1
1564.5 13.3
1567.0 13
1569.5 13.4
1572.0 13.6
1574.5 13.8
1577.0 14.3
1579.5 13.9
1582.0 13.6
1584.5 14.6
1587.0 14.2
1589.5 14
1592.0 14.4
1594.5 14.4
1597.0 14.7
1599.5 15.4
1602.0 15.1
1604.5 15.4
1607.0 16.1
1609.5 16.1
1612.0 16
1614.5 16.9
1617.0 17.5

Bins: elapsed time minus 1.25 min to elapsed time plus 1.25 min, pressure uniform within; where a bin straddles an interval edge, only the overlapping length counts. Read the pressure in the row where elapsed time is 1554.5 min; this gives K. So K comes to 13.8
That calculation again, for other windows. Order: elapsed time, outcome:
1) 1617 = 17.5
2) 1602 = 15.1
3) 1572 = 13.6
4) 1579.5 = 13.9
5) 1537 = 13.7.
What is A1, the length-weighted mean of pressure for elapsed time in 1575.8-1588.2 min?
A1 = 14.1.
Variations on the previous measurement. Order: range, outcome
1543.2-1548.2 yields 12.9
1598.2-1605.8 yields 15.3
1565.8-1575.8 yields 13.5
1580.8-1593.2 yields 14.2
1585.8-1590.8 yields 14.1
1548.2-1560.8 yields 13.5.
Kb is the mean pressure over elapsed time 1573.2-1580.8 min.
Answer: 14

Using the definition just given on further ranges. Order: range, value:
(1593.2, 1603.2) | 14.9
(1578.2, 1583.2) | 13.8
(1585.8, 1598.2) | 14.3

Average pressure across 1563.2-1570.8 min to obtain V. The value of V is 13.2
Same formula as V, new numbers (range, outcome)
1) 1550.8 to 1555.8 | 13.8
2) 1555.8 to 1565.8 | 13.3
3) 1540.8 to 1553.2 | 13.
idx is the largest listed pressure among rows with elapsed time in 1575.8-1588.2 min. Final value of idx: 14.6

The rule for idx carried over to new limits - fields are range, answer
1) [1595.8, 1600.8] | 15.4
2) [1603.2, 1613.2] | 16.1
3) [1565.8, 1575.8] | 13.8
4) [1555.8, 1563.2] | 13.6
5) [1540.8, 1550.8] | 12.9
